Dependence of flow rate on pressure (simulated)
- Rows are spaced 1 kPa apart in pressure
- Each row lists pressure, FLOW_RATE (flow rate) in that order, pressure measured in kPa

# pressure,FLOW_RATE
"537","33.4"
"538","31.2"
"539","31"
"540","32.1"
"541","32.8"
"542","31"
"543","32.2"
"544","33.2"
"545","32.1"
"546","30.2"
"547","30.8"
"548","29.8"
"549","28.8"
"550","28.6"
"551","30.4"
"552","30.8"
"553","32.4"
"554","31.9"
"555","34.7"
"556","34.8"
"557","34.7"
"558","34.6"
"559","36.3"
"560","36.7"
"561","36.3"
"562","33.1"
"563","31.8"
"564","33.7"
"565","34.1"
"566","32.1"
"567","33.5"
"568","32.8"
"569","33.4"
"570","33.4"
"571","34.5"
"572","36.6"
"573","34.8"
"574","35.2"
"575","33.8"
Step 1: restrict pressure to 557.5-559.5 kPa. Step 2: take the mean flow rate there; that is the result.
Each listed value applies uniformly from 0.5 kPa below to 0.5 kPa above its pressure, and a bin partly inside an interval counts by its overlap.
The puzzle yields 35.5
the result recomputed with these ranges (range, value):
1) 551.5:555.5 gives 32.5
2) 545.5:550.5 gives 29.6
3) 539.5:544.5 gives 32.3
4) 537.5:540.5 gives 31.4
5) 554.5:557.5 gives 34.7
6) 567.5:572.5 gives 34.1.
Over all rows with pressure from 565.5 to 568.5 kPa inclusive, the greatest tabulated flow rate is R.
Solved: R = 33.5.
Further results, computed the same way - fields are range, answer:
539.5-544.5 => 33.2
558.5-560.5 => 36.7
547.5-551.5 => 30.4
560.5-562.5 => 36.3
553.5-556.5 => 34.8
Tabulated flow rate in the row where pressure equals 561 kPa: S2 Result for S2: 36.3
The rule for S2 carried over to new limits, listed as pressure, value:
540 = 32.1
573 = 34.8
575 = 33.8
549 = 28.8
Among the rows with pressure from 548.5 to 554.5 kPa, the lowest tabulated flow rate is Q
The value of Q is 28.6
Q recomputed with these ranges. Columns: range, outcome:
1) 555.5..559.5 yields 34.6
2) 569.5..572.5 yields 33.4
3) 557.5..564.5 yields 31.8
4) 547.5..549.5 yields 28.8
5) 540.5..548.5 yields 29.8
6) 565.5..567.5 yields 32.1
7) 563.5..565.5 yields 33.7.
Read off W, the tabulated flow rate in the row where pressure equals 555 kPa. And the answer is 34.7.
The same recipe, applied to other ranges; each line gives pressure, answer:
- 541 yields 32.8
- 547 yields 30.8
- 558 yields 34.6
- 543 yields 32.2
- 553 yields 32.4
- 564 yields 33.7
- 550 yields 28.6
